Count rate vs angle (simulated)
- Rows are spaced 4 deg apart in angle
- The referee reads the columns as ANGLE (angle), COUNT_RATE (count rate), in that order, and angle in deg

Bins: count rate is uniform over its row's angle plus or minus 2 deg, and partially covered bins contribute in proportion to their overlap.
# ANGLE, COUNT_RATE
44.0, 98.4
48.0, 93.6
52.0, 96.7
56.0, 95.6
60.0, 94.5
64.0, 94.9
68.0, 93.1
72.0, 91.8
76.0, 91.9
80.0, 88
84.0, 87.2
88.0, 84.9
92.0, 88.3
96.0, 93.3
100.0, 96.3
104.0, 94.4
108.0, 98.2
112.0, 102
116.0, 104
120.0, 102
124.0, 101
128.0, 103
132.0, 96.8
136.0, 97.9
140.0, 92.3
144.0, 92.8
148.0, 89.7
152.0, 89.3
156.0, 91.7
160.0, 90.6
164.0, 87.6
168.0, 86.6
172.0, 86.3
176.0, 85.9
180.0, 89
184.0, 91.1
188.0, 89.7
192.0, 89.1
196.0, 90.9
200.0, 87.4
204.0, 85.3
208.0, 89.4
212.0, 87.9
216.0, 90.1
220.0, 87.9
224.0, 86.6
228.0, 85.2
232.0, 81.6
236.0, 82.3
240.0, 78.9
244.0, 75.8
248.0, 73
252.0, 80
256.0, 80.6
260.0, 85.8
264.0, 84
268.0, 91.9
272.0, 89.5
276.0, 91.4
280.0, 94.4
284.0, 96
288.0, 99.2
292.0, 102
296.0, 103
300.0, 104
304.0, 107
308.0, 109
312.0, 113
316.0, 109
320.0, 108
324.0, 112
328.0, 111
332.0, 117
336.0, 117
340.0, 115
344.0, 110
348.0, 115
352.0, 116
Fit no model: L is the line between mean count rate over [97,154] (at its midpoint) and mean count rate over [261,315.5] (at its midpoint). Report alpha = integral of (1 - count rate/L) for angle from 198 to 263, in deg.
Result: 9.7 deg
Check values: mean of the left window 97.1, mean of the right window 98.8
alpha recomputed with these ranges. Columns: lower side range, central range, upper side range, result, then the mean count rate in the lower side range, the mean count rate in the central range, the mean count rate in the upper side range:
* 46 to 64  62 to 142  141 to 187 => -2.2 deg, 95.1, 95.1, 89.2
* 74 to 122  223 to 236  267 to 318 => 1.9 deg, 94.2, 84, 101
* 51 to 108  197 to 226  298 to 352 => 4.2 deg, 92.3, 87.9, 111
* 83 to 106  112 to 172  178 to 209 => -3.1 deg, 90.9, 94.6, 89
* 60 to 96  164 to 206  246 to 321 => 2.3 deg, 90.4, 88.1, 95.7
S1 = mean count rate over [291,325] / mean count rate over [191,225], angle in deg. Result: 1.2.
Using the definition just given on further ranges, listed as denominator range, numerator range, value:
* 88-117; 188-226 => 0.92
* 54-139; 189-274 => 0.89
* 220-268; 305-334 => 1.36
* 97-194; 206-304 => 0.95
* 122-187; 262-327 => 1.10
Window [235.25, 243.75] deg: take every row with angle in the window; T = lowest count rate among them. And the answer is 78.9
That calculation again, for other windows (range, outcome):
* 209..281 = 73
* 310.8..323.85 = 108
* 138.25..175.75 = 86.3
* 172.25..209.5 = 85.3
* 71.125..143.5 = 84.9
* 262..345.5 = 84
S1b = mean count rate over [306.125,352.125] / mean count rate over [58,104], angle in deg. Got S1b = 1.2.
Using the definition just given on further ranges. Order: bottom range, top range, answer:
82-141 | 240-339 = 1.02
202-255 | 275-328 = 1.25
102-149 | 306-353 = 1.15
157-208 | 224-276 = 0.94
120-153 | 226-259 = 0.83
